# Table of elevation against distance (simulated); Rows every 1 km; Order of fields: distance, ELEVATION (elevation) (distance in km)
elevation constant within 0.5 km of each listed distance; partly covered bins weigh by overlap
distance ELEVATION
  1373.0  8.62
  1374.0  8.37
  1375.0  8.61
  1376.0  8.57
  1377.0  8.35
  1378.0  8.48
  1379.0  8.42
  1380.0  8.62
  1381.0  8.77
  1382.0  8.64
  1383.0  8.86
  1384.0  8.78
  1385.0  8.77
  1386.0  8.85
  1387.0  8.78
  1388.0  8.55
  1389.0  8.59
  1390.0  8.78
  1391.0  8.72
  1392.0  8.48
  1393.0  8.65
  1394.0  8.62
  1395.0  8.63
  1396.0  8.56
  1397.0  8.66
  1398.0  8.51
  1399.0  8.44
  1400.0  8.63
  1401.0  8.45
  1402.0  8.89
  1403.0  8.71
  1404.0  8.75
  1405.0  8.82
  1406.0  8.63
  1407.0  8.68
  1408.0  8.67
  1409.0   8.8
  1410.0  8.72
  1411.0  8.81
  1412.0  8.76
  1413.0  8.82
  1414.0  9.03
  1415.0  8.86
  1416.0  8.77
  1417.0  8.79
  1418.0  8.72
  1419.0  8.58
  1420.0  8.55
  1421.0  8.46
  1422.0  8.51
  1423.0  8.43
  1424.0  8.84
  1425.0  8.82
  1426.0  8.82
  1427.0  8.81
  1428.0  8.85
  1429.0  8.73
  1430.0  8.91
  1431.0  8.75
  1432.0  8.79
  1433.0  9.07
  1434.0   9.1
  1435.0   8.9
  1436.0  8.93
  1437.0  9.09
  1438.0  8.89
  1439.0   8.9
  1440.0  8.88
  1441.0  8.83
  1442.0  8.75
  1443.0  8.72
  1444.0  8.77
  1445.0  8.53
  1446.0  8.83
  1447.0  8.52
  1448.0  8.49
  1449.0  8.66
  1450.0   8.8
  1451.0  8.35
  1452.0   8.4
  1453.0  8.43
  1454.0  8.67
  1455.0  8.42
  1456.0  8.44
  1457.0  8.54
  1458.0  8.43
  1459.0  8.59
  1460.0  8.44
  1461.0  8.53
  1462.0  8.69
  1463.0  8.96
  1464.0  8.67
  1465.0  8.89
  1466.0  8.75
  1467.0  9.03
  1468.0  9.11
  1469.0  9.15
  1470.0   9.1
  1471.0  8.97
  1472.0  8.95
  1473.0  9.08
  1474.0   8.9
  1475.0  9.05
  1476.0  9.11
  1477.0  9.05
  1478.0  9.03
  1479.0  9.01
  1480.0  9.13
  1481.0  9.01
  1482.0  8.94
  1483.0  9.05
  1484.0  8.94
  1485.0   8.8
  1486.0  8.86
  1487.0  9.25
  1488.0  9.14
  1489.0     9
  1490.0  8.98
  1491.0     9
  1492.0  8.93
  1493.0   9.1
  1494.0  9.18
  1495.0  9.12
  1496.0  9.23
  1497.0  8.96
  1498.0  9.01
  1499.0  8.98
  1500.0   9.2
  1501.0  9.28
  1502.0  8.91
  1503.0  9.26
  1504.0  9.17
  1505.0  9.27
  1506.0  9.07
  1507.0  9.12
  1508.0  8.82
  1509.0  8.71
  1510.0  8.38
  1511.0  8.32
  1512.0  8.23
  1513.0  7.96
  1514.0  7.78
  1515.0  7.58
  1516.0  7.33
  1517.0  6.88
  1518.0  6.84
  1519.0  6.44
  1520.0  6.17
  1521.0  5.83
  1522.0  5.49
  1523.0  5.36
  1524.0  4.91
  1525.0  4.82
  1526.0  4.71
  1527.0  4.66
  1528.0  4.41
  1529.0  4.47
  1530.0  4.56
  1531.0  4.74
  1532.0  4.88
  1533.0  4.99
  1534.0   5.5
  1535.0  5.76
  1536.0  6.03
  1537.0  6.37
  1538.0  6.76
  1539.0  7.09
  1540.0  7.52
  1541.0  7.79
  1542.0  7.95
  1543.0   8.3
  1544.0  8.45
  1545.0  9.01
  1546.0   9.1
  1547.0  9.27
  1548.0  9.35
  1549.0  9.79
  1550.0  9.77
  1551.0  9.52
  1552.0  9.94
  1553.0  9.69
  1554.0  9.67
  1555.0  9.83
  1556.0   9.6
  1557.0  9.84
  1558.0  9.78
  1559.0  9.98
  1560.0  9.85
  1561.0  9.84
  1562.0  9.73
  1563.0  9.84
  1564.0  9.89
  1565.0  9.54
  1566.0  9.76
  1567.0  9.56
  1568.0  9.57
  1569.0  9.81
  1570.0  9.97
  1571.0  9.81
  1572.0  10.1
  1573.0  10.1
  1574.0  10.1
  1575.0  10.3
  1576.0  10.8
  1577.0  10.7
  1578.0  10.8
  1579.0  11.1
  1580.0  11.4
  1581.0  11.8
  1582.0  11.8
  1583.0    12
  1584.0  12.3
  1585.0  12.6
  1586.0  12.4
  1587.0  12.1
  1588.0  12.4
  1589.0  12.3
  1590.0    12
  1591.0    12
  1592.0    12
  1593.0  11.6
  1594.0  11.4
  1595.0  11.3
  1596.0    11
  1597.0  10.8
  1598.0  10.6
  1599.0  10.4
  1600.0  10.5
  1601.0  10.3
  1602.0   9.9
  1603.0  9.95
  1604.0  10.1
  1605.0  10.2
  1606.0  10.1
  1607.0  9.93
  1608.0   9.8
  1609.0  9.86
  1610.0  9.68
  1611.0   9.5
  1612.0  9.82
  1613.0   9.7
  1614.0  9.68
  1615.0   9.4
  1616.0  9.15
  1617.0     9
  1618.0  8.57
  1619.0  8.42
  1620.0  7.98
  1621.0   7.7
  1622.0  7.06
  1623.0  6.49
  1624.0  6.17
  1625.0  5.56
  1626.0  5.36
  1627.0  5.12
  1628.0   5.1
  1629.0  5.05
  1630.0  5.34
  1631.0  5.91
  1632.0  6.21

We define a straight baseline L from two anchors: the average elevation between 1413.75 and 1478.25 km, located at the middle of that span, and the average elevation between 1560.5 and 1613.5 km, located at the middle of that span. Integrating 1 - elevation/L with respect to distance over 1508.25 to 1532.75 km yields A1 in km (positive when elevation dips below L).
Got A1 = 8.8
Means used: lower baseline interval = 8.77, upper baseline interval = 10.7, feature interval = 6.24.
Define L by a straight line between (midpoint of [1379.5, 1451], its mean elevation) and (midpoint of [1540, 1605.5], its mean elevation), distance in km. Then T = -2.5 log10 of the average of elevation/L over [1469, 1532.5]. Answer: 0.196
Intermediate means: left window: 8.73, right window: 10.3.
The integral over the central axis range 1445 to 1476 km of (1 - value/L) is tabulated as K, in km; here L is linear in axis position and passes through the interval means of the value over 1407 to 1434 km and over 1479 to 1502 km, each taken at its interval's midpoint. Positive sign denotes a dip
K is 0.67 km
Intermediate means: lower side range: 8.76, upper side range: 9.05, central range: 8.73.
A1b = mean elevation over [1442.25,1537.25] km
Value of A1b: 8.06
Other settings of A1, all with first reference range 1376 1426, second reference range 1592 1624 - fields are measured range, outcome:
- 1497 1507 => 0.0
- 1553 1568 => -0.5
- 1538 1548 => 1.2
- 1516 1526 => 3.6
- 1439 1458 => 0.6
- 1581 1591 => -2.8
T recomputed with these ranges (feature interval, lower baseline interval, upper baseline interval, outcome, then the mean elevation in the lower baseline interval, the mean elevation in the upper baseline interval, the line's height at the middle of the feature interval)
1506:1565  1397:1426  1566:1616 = 0.30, 8.7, 10.7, 10.1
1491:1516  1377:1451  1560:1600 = 0.13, 8.72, 10.9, 9.89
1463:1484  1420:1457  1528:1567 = -0.05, 8.72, 8.22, 8.56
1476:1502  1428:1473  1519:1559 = -0.12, 8.76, 7.25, 8.1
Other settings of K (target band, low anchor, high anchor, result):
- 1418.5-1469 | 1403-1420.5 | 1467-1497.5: 0.9 km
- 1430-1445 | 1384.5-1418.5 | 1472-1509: -0.1 km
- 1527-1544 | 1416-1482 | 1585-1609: 6.7 km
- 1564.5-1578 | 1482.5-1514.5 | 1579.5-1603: 1.1 km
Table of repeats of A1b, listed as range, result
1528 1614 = 9.62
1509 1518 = 7.8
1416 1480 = 8.78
